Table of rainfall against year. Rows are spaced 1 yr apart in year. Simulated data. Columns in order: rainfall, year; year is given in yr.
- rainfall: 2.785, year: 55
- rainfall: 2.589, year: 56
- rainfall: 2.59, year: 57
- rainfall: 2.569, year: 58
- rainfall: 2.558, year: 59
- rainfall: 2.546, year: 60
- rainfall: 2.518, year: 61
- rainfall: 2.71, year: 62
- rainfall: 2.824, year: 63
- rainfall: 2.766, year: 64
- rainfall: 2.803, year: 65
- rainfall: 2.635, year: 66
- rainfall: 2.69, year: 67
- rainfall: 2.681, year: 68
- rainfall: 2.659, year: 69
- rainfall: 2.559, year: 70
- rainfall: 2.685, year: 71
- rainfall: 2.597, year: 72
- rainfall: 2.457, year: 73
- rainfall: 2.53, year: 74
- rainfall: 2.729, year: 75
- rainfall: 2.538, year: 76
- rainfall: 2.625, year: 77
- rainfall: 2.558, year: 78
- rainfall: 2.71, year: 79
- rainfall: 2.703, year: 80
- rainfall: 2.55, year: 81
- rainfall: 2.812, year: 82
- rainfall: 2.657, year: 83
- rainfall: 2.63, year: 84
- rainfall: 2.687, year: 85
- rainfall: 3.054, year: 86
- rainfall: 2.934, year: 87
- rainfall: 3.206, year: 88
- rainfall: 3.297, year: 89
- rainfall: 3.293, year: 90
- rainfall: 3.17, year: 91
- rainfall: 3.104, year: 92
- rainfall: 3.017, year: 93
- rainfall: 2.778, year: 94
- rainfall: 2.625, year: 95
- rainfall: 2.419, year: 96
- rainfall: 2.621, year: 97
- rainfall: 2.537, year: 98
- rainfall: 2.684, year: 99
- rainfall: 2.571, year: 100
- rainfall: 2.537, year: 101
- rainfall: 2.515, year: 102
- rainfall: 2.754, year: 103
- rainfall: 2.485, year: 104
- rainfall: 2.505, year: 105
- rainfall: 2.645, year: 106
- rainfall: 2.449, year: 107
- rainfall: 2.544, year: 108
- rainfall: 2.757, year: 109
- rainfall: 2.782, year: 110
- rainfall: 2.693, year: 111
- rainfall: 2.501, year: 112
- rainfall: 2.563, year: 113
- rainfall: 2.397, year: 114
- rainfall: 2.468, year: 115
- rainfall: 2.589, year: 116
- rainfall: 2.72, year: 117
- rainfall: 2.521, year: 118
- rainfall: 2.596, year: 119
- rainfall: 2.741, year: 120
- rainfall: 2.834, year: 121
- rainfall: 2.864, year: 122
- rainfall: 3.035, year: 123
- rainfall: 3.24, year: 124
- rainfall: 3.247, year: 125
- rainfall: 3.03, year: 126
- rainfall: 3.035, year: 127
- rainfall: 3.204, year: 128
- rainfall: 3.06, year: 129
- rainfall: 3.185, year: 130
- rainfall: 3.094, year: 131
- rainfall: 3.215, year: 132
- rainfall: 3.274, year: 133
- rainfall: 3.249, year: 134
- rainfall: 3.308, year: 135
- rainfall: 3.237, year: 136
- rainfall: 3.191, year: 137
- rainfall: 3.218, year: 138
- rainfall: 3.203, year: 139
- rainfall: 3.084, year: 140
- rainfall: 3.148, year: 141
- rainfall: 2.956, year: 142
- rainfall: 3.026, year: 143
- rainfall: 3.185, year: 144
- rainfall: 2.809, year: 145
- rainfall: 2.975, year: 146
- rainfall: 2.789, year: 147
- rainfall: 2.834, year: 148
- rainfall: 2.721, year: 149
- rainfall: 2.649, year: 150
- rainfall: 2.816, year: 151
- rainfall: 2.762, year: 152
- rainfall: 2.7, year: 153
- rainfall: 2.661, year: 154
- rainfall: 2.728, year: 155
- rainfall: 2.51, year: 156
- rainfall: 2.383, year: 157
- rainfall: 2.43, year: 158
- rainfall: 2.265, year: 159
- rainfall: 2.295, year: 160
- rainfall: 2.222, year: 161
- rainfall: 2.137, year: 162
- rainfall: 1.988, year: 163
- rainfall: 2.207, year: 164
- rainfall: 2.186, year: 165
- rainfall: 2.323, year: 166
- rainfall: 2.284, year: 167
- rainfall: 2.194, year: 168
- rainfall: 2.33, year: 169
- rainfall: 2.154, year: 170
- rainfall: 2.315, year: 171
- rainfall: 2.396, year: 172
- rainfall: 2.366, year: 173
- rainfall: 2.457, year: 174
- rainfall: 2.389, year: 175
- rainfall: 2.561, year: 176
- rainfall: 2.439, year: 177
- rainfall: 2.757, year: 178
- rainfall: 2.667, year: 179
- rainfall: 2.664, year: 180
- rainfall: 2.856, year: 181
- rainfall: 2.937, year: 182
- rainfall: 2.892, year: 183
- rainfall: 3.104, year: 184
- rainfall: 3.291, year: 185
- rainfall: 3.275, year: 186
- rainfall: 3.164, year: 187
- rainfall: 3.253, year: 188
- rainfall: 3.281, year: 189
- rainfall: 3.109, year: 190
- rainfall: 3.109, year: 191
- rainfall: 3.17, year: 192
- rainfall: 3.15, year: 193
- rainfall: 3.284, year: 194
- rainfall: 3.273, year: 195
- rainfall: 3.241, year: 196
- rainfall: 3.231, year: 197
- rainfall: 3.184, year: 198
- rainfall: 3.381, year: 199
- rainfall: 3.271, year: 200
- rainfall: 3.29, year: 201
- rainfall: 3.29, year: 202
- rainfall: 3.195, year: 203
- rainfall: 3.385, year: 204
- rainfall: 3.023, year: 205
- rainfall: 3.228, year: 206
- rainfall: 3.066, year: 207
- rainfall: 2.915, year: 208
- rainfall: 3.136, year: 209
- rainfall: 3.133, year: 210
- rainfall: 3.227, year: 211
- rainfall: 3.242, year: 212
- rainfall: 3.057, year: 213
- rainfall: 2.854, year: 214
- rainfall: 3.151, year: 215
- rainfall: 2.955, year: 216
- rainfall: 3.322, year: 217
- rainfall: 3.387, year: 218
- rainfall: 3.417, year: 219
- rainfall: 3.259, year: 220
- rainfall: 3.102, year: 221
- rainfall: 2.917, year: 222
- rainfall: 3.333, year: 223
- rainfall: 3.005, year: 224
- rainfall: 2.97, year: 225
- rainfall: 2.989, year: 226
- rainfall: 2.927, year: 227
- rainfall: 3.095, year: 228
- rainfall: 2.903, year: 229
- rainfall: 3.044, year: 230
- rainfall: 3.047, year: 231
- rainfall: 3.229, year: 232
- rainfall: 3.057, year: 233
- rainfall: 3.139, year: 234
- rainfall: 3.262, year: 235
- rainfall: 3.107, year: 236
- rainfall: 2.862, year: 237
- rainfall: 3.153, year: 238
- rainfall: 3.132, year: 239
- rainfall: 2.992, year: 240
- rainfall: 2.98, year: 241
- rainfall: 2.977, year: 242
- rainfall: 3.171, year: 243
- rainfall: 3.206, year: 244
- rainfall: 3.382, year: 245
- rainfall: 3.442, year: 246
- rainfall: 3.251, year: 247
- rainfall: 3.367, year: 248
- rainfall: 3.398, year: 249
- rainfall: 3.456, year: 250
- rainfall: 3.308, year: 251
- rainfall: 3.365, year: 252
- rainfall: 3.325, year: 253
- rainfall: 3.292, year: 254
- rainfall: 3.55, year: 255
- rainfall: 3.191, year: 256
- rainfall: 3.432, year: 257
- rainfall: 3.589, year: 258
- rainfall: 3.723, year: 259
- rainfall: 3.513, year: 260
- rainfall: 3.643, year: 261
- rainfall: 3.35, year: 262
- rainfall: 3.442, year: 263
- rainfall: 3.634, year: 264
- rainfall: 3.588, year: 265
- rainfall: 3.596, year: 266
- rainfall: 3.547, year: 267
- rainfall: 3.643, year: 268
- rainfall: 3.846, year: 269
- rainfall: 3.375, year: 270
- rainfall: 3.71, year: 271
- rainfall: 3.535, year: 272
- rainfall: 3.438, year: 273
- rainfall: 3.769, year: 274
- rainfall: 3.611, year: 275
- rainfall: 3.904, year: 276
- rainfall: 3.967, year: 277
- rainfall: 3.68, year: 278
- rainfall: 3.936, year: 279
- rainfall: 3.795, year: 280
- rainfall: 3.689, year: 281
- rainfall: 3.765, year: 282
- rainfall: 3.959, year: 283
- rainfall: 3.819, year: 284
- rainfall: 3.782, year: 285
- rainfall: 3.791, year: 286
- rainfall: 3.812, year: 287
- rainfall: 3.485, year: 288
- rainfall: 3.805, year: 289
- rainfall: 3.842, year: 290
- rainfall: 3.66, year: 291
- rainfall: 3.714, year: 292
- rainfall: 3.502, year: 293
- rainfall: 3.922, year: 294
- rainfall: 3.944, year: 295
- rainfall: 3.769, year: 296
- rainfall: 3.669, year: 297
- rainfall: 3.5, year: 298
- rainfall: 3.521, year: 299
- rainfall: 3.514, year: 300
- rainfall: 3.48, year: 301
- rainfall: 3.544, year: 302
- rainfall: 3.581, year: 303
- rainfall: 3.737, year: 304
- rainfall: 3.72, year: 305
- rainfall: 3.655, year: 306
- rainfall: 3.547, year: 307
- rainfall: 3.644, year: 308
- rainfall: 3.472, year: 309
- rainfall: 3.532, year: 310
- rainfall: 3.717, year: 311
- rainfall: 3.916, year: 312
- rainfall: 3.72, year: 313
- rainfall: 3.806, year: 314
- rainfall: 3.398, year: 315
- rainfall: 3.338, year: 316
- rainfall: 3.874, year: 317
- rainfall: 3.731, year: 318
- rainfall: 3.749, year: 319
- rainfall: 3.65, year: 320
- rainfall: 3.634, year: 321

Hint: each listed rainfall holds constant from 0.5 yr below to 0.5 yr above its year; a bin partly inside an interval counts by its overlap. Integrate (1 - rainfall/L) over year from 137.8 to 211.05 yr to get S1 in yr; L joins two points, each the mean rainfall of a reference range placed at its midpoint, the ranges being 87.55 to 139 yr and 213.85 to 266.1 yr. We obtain 5.2 yr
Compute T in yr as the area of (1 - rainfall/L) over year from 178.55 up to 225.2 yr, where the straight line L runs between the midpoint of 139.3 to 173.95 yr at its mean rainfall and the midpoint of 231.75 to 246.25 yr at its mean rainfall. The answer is -4.42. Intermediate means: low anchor 2.56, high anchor 3.13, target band 3.14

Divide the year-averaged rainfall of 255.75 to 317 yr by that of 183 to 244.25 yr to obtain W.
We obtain 1.16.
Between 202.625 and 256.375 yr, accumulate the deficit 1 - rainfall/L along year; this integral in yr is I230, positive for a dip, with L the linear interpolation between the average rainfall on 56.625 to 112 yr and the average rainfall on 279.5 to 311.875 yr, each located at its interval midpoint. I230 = 3.4 yr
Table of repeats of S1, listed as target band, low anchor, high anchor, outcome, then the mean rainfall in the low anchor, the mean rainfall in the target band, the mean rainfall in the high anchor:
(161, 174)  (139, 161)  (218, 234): 2.7 yr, 2.75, 2.25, 3.1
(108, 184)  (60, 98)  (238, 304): 7.4 yr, 2.75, 2.73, 3.55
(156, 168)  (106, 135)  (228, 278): 3.0 yr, 2.86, 2.26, 3.38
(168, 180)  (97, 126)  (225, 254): 2.0 yr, 2.68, 2.44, 3.16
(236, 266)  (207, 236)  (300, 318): -0.5 yr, 3.11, 3.34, 3.63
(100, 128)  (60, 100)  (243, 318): 1.7 yr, 2.74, 2.71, 3.61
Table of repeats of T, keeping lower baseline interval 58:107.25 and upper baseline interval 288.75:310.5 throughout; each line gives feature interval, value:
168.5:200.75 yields 2.5 yr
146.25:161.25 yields 2.1 yr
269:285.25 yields -0.9 yr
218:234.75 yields 1.1 yr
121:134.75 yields -1.1 yr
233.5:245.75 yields 1.0 yr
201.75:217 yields 0.6 yr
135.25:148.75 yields -0.4 yr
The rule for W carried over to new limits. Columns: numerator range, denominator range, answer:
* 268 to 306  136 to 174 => 1.42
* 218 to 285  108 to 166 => 1.21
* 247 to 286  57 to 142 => 1.28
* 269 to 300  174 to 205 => 1.22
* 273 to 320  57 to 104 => 1.36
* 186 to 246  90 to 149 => 1.10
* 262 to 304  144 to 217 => 1.30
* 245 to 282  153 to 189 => 1.39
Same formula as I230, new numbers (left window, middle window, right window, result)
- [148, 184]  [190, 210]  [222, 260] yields -2.7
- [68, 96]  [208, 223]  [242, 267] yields 0.6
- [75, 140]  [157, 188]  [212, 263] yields 5.1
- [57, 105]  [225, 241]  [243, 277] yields 1.5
